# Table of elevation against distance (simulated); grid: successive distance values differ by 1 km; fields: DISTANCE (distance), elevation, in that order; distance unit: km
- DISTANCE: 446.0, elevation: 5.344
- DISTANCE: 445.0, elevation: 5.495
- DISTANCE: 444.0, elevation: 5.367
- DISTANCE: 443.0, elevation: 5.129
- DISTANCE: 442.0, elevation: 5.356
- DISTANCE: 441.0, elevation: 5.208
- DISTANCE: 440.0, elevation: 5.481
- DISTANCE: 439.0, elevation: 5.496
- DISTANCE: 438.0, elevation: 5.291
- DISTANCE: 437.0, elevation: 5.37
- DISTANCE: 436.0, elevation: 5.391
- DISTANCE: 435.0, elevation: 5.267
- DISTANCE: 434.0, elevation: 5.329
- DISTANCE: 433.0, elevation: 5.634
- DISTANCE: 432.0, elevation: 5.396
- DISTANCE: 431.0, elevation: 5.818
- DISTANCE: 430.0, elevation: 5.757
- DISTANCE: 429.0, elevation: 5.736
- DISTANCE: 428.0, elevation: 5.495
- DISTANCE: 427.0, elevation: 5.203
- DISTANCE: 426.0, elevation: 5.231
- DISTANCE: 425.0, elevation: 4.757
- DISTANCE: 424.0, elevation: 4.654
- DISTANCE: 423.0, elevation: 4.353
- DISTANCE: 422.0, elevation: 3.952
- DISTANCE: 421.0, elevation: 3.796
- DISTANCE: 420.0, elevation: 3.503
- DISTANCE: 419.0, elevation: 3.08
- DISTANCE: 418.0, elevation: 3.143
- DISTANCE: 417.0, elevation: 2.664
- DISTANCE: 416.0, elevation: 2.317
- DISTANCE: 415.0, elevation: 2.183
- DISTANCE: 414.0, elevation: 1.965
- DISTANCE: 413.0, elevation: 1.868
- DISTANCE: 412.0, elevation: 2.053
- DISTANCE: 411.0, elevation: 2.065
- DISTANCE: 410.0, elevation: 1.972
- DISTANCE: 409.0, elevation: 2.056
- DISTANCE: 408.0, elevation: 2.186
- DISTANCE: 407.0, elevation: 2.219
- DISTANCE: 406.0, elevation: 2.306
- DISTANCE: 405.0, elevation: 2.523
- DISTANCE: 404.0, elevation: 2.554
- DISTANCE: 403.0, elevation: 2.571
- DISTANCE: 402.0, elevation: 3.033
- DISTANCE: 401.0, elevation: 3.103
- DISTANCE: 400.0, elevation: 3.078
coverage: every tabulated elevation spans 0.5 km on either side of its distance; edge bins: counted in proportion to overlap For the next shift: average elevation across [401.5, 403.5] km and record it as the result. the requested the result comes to 2.8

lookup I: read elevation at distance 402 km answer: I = 3.033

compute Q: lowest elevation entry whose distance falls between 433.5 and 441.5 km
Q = 5.208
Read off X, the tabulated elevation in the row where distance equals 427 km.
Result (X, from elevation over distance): 5.203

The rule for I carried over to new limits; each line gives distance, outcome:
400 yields 3.078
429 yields 5.736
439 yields 5.496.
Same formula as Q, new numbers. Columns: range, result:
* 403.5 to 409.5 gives 2.056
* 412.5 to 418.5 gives 1.868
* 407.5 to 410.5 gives 1.972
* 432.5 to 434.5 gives 5.329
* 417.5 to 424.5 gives 3.08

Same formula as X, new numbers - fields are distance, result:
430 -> 5.757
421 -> 3.796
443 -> 5.129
